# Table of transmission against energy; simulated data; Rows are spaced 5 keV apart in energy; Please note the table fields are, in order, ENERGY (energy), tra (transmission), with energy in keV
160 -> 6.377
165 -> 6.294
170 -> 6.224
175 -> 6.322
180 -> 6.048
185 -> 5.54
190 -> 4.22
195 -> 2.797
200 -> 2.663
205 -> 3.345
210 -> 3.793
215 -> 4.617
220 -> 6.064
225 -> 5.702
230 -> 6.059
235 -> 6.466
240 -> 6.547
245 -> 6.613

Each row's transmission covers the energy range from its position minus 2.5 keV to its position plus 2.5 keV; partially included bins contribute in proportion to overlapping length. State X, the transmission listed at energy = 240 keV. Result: 6.547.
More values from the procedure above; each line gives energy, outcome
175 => 6.322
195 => 2.797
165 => 6.294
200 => 2.663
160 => 6.377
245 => 6.613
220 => 6.064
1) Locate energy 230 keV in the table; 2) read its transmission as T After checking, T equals 6.059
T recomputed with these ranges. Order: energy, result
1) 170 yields 6.224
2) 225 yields 5.702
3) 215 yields 4.617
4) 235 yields 6.466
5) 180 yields 6.048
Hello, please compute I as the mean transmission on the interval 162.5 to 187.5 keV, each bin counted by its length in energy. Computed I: 6.09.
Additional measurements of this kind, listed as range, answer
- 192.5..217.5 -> 3.44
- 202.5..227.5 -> 4.7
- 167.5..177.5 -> 6.27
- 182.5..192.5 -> 4.88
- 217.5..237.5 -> 6.07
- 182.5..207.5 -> 3.71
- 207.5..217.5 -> 4.21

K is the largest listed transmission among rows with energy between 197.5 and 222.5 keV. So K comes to 6.064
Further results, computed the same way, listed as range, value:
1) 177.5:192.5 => 6.048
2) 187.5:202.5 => 4.22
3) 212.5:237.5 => 6.466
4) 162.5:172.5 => 6.294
